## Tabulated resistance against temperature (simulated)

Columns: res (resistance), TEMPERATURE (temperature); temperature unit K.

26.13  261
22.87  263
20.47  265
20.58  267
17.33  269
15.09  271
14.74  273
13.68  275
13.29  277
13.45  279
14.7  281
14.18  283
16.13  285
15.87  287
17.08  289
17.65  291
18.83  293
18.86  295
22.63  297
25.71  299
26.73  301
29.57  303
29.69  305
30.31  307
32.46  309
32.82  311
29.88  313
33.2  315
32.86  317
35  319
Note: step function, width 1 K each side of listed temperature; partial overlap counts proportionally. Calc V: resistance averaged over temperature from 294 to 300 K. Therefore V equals 22.4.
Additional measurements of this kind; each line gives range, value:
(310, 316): 32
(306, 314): 31.4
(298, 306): 27.9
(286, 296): 17.7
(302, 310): 30.5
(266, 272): 17.7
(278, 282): 14.1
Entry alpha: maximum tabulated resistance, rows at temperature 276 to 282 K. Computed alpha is 14.7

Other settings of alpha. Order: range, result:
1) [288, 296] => 18.86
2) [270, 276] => 15.09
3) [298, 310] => 32.46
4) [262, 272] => 22.87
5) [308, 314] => 32.82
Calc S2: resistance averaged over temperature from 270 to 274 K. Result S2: 14.9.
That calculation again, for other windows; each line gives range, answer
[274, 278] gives 13.5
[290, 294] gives 18.2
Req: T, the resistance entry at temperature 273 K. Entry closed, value 14.74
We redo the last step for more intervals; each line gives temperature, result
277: 13.29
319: 35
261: 26.13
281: 14.7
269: 17.33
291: 17.65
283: 14.18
